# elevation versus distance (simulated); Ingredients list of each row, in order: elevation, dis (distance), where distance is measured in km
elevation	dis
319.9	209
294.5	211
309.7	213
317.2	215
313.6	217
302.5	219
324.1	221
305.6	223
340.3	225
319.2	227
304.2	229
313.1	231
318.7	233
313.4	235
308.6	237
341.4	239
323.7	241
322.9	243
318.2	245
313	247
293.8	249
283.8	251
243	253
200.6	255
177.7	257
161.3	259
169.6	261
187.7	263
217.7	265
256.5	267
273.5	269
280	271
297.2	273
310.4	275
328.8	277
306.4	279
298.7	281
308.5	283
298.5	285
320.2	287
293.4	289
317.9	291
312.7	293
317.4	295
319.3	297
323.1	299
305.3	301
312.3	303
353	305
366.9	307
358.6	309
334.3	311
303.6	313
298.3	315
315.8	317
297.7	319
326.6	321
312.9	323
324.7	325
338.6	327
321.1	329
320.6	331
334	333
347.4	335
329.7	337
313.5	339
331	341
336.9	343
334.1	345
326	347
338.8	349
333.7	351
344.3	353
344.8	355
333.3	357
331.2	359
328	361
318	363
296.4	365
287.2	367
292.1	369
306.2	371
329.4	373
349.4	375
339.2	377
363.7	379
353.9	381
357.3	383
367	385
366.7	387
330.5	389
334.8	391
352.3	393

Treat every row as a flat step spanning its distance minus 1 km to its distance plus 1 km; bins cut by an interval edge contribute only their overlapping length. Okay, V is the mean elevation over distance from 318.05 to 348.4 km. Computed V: 327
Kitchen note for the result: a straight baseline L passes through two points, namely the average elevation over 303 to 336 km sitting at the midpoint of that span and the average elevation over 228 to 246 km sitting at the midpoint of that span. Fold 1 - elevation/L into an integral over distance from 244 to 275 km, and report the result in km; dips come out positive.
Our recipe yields 7.1 km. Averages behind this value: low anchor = 318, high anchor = 328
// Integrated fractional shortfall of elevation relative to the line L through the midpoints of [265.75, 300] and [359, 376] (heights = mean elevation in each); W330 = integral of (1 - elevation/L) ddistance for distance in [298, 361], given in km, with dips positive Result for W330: -3.96 km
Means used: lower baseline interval 303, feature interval 329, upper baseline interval 314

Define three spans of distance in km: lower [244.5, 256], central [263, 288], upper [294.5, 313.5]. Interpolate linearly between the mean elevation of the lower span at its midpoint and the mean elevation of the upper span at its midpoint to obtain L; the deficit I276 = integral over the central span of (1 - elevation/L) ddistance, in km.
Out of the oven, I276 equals 1.1 km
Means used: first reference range 274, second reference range 330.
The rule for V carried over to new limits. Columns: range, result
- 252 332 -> 293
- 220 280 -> 282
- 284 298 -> 311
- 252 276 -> 231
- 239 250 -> 317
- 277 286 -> 306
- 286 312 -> 326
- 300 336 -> 326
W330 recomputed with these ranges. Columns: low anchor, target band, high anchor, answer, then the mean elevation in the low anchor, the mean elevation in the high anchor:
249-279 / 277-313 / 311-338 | -4.5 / 246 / 321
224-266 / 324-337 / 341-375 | -0.8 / 275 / 325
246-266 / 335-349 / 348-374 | -1.2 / 225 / 322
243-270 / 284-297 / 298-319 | -0.6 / 241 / 326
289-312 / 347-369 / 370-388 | 1.2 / 328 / 348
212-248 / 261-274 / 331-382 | 3.0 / 317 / 330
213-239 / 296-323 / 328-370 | -0.1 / 316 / 326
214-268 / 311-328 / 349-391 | -0.1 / 281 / 334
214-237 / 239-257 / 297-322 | 1.9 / 315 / 324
